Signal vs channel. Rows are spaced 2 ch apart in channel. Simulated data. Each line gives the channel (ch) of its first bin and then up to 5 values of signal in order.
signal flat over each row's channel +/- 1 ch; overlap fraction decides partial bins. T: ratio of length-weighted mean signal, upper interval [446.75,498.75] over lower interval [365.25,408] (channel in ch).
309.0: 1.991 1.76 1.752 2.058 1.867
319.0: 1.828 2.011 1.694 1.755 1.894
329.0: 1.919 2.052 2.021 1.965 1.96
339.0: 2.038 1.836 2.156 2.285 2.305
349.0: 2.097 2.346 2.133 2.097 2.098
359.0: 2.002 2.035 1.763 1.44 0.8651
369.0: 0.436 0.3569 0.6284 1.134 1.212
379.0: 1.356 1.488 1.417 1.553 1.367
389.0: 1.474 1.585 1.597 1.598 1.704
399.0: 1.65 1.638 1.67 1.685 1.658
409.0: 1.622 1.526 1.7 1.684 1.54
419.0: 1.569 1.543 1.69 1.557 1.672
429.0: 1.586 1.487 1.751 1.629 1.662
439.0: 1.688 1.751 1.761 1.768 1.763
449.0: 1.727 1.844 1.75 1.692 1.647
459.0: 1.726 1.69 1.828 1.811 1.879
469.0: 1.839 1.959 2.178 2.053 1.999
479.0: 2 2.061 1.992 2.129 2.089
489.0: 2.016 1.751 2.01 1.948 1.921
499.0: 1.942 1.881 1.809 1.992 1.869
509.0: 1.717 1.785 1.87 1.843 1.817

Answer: 1.4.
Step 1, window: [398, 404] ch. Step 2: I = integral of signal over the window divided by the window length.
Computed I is 1.65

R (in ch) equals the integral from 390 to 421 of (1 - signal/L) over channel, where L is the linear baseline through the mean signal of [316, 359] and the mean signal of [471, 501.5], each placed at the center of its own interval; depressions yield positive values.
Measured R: 5.9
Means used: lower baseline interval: 2.02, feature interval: 1.63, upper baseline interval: 2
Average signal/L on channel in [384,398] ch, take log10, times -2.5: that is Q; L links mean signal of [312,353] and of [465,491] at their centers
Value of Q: 0.27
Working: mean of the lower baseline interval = 2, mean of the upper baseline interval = 2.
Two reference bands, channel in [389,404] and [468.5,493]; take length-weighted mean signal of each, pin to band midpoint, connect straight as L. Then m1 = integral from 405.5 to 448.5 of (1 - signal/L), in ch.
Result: 2.8 ch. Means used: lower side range 1.62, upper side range 2.01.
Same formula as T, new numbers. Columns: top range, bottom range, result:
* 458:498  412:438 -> 1.20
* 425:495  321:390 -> 1.08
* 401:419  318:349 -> 0.82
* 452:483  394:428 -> 1.15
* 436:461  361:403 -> 1.29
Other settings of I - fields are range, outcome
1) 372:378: 0.991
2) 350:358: 2.17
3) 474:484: 2.02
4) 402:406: 1.68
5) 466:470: 1.86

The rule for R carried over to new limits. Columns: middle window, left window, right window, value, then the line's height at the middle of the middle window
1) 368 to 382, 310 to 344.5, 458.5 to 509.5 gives 7.13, 1.92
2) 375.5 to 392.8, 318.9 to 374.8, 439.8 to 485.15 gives 3.57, 1.8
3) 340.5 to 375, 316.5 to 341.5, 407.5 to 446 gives 3.03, 1.83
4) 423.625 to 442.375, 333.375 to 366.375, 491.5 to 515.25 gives 2.88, 1.95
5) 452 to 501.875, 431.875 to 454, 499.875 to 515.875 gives -3.28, 1.79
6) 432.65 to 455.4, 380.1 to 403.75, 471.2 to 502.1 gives 0.86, 1.8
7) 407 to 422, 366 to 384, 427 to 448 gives -1.86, 1.43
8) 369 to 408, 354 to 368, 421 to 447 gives 7.61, 1.72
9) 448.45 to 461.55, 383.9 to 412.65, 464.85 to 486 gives 1.14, 1.89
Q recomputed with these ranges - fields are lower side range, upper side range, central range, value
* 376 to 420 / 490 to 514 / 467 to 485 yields -0.12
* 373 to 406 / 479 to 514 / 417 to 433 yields 0.02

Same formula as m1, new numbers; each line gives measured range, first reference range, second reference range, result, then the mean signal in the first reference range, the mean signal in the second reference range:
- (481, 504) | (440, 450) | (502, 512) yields -1.8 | 1.75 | 1.83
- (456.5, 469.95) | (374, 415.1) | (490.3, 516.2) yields -0.2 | 1.54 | 1.87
